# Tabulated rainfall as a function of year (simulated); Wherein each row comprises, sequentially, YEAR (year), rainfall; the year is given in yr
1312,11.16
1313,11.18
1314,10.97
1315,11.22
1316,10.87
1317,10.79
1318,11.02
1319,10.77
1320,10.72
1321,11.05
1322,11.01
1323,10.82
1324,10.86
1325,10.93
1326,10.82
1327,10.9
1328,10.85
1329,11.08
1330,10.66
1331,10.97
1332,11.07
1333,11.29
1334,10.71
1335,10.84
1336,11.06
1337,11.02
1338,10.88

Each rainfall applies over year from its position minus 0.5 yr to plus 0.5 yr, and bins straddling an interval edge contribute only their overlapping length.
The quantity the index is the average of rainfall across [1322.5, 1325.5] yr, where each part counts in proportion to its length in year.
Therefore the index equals 10.9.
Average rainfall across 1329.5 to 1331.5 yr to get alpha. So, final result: 10.8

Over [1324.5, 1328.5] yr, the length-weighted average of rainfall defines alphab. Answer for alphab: 10.9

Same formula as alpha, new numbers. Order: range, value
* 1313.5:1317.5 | 11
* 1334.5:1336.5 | 10.9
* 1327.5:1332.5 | 10.9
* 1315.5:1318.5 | 10.9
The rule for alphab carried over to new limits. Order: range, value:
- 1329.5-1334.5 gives 10.9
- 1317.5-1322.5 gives 10.9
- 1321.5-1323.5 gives 10.9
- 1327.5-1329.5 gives 11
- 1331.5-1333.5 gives 11.2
